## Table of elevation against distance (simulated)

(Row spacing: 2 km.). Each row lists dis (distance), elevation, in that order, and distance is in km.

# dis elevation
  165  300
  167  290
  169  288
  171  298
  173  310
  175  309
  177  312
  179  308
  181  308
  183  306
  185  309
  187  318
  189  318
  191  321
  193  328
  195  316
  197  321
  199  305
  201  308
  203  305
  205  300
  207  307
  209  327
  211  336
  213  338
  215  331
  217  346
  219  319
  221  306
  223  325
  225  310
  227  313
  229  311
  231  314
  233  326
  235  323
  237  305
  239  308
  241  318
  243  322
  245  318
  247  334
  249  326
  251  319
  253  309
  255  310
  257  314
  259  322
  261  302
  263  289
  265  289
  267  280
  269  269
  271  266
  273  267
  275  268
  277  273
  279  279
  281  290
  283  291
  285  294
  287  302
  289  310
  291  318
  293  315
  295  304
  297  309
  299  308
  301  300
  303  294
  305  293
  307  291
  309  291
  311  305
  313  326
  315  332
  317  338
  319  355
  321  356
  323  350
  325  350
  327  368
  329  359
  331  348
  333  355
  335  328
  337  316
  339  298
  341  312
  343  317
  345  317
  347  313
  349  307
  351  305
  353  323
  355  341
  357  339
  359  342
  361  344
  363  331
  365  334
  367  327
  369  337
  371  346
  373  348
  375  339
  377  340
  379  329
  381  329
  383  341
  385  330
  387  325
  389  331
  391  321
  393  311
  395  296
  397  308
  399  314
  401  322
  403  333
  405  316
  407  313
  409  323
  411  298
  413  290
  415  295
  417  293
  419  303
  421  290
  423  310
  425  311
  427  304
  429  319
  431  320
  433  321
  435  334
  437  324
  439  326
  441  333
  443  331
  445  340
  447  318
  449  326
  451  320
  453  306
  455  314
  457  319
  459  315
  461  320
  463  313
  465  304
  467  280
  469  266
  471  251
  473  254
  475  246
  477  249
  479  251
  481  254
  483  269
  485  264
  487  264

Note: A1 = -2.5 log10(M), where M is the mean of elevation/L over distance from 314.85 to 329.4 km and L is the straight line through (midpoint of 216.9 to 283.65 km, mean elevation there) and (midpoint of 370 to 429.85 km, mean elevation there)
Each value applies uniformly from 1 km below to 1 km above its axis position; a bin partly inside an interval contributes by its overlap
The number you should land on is -0.13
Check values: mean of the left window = 304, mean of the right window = 318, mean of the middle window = 352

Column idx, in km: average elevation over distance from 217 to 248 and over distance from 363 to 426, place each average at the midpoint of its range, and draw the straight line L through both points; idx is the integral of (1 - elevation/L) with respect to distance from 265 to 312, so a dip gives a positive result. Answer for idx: 3.90 km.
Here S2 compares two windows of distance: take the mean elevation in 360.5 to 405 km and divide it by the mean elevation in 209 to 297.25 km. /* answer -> 1.1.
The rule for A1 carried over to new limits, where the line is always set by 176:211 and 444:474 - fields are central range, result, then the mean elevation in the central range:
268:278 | 0.16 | 269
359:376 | -0.11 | 338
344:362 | -0.06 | 326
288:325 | -0.03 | 317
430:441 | -0.08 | 326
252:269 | 0.04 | 300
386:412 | -0.04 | 316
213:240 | -0.02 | 319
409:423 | 0.02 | 298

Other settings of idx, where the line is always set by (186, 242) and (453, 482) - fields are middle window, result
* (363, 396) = -4.01 km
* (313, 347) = -3.93 km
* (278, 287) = 0.53 km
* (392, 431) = -2.45 km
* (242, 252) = -0.34 km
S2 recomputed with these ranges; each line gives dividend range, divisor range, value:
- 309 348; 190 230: 1.04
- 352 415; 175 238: 1.03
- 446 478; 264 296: 1.02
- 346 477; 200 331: 1.01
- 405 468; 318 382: 0.94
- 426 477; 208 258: 0.96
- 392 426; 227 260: 0.97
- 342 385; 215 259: 1.04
